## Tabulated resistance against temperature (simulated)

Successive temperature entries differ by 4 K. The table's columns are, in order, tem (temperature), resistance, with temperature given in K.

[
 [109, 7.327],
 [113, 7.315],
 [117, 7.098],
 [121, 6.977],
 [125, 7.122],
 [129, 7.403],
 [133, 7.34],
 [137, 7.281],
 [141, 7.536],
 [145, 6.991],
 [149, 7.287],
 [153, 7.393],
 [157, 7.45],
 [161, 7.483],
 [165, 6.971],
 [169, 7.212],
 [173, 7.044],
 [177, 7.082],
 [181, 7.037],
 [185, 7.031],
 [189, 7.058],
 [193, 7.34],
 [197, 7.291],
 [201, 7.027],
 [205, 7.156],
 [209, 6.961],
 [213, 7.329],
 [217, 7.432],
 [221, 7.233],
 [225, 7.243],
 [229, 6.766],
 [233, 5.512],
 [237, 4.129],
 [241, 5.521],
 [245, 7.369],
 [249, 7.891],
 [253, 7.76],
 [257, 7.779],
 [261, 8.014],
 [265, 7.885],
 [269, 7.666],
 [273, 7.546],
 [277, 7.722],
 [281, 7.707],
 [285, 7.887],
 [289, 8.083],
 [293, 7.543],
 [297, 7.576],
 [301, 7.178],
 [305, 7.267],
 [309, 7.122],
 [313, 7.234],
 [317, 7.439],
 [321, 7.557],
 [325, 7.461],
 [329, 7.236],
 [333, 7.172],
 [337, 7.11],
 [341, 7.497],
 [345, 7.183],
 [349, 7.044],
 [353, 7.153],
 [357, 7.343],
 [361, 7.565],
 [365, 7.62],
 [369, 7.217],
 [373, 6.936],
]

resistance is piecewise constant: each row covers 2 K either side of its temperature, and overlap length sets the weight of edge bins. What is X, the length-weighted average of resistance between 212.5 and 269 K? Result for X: 7.01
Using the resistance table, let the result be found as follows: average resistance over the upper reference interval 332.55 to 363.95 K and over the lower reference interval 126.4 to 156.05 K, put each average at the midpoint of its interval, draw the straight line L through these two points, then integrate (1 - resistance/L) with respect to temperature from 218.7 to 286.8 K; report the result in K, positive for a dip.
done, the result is 1.3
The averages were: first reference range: 7.32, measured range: 7.15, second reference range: 7.27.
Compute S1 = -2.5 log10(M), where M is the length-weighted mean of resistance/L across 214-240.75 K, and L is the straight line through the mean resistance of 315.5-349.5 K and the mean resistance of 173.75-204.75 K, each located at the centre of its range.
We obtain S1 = 0.13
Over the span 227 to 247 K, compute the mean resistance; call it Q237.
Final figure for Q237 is 5.86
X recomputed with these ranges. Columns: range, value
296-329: 7.34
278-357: 7.39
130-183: 7.24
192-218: 7.21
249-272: 7.81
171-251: 6.87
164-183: 7.07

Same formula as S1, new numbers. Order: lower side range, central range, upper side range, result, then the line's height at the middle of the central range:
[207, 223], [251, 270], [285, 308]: -0.06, 7.41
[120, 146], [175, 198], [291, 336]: 0.02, 7.28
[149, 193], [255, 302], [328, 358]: -0.08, 7.2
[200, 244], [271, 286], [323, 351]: -0.12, 6.91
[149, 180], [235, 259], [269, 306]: 0.12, 7.49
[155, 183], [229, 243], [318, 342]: 0.34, 7.25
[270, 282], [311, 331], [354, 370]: 0.02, 7.54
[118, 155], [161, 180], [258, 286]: 0.04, 7.38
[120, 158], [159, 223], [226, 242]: -0.13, 6.36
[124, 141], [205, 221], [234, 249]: -0.15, 6.32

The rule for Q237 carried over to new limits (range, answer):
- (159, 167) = 7.23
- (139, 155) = 7.3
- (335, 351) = 7.21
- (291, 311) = 7.34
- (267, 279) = 7.64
